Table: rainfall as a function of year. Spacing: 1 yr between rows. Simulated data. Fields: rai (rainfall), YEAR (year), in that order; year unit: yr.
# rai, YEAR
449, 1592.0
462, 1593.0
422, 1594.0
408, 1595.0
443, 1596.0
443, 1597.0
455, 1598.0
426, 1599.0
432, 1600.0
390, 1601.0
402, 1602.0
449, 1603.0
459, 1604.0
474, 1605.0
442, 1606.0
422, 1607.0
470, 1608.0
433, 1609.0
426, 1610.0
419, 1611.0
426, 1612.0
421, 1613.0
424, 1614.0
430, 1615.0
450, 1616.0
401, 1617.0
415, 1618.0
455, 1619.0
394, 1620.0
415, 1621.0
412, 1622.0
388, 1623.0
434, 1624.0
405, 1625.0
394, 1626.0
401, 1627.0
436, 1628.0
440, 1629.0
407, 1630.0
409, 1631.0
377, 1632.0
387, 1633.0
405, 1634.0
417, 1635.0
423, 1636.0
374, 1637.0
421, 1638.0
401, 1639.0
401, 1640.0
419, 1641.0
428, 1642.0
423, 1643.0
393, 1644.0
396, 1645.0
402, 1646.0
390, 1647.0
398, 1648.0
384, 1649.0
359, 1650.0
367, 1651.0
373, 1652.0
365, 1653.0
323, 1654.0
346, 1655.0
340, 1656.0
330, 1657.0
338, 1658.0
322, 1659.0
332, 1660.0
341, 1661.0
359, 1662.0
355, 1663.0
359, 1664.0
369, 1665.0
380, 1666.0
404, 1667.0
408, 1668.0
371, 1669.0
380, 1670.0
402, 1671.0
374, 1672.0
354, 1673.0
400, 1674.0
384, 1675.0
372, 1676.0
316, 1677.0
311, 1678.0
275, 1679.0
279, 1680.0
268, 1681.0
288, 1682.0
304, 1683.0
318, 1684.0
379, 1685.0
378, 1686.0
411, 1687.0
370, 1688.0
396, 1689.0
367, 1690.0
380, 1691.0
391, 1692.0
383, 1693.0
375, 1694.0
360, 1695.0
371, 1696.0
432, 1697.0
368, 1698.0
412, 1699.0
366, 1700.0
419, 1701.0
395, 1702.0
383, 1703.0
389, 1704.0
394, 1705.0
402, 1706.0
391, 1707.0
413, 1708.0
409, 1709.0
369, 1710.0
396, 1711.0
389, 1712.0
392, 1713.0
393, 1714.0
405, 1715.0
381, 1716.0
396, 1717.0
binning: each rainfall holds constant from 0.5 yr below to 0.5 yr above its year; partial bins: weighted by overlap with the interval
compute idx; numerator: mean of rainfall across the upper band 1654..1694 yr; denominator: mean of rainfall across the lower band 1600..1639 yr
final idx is 0.85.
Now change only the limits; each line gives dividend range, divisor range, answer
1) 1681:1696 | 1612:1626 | 0.86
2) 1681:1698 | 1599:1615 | 0.85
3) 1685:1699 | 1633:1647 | 0.94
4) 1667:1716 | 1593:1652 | 0.90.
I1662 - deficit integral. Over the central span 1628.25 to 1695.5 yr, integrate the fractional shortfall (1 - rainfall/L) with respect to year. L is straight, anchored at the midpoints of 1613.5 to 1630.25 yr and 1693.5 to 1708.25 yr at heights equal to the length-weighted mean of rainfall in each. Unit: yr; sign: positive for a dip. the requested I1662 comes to 5.5 yr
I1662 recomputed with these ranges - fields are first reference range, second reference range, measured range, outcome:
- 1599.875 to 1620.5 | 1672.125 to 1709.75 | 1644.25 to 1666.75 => 1.9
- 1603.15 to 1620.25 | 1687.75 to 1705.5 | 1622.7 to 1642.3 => 0.6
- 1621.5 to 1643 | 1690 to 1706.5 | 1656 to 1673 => 1.5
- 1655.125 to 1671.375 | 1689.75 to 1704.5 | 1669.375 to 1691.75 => 1.4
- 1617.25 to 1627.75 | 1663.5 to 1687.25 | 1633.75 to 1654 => -0.4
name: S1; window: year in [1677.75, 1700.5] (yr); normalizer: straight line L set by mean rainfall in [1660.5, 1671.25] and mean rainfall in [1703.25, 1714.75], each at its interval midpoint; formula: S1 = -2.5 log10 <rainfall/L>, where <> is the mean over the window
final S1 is 0.09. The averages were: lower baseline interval 375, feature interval 356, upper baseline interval 394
